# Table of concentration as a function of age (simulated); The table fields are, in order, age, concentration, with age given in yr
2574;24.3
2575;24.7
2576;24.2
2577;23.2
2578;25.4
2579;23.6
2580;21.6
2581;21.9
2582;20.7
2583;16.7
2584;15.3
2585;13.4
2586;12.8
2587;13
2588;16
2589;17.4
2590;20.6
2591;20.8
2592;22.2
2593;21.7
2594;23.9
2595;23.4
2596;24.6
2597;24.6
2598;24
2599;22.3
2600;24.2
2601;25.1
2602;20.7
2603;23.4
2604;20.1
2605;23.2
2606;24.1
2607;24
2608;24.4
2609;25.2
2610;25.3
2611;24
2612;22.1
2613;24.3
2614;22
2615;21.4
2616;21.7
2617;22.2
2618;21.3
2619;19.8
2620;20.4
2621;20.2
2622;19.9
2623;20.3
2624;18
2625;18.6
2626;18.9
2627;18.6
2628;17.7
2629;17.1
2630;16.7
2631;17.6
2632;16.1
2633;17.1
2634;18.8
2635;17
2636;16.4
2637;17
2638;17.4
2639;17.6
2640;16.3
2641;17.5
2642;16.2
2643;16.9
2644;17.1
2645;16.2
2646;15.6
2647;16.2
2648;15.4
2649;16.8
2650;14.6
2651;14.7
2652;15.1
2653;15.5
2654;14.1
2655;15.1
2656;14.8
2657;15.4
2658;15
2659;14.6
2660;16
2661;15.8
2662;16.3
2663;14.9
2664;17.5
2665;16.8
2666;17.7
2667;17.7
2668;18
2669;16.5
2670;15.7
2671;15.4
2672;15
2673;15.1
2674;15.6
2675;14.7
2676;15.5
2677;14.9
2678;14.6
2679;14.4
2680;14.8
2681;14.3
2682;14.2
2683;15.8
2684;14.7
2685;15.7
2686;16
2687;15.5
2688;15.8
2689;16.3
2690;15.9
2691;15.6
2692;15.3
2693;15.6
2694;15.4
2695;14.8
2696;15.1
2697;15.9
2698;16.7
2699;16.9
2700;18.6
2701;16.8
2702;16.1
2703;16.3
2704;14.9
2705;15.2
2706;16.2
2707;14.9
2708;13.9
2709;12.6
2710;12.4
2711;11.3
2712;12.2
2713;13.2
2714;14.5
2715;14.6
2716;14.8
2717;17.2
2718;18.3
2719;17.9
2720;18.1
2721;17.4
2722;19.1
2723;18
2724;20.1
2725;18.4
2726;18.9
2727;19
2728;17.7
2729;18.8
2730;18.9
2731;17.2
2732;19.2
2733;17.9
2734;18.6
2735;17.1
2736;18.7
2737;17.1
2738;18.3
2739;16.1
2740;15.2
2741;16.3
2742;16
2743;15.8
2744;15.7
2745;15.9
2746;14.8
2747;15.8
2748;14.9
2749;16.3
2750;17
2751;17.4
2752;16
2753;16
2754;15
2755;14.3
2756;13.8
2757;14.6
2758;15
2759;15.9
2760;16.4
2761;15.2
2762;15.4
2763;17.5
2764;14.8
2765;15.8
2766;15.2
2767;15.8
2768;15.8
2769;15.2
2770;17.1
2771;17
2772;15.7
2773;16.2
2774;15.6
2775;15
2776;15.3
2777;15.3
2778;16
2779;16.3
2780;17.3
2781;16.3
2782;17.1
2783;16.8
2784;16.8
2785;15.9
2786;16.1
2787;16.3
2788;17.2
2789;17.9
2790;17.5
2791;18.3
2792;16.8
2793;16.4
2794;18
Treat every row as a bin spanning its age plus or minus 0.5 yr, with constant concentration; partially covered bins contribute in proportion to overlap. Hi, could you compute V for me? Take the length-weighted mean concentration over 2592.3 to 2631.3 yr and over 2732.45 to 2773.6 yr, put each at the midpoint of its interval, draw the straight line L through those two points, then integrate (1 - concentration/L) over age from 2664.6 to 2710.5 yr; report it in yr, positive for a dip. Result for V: 7.70 yr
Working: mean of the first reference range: 21.7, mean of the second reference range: 16.1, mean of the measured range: 15.6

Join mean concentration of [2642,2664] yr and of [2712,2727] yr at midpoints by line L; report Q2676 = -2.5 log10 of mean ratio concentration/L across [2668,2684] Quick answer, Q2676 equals 0.06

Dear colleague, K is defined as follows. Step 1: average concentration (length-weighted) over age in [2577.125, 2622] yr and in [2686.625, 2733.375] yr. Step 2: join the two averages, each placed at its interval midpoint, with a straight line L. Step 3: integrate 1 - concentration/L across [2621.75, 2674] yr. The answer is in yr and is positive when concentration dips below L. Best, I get 7.2 yr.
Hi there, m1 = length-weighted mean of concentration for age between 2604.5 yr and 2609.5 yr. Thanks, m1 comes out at 24.2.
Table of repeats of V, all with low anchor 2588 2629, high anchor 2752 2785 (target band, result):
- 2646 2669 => 4.74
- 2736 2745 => 0.23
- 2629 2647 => 3.29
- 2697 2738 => 2.35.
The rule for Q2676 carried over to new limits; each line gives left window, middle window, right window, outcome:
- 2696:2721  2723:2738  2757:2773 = -0.179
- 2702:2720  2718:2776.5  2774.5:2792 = -0.063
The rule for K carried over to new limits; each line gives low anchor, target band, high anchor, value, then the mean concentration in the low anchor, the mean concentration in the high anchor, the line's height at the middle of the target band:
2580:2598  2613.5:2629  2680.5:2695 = -1.50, 19.5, 15.4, 18.2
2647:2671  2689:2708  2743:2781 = -0.08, 15.8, 15.7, 15.8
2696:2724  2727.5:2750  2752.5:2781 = -1.72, 15.8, 15.7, 15.7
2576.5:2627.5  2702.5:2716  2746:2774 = 2.66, 21.2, 15.7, 17.5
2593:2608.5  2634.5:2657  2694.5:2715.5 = 4.21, 23.4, 14.9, 19.7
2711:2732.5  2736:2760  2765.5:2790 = 1.25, 17.2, 16.2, 16.7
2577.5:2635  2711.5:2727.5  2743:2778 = 0.00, 20.7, 15.7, 17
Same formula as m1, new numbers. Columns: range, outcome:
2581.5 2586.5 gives 15.8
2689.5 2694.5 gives 15.6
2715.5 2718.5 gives 16.8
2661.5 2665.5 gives 16.4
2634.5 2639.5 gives 17.1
